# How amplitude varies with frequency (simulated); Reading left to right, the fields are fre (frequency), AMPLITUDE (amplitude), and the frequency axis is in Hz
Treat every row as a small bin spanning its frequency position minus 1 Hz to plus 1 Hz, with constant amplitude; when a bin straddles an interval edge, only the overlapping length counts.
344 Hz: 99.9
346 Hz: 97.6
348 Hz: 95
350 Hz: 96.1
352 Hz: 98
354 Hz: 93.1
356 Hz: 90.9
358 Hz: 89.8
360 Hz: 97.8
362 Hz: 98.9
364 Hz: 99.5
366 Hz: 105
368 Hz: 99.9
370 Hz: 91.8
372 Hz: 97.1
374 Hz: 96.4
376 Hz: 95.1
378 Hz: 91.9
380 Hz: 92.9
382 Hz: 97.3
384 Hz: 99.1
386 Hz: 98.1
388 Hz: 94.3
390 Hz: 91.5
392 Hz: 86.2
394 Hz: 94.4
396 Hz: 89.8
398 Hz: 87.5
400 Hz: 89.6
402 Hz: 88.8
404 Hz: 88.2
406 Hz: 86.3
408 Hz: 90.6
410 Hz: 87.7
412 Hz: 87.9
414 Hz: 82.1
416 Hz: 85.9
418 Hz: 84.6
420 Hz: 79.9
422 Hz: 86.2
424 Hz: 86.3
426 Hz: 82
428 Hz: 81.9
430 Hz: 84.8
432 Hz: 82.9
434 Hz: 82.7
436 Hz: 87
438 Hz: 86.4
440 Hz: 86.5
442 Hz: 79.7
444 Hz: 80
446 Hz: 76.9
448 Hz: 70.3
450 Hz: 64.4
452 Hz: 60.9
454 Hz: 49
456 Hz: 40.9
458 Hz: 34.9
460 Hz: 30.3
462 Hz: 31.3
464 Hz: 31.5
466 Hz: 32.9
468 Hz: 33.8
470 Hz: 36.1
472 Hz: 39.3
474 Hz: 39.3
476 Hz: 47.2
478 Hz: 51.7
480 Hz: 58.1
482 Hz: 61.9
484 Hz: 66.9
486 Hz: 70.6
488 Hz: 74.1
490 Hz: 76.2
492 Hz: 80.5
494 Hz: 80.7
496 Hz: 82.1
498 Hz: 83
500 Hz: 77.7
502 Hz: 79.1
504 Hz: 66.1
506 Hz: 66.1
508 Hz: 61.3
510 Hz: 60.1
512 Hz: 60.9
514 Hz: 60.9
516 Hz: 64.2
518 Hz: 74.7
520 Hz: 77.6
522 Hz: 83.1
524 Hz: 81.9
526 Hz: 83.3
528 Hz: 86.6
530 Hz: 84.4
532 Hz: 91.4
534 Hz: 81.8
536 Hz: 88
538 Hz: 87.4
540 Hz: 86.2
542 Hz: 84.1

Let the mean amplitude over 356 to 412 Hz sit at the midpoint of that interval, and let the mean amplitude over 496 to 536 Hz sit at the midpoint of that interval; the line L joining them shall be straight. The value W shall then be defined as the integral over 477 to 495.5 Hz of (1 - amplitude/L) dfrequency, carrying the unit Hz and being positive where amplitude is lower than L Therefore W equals 2.3 Hz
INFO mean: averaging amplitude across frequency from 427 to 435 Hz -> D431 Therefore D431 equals 83.1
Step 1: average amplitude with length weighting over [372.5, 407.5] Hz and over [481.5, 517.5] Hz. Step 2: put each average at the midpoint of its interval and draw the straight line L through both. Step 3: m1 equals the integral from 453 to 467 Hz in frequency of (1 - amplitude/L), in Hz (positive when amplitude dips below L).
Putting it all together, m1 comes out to 7.6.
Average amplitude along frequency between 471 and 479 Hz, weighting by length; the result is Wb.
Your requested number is 44.4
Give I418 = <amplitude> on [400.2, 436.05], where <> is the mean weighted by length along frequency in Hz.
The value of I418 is 85.4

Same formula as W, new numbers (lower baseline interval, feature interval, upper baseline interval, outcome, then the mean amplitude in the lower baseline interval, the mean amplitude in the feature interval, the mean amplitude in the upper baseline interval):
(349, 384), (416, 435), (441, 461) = -3.7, 96.1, 83.6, 58.7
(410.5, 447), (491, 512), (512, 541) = 2.1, 83.6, 73.1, 80.1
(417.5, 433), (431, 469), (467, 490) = 6.0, 83.5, 60.1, 53.7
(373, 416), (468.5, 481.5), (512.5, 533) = 5.9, 91.1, 45.5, 78.4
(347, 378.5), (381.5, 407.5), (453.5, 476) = -4.7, 96.1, 91.5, 36.5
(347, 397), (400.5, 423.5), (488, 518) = 0.4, 95.2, 86.3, 71.6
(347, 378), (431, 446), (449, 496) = -3.9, 96.2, 83.2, 52.5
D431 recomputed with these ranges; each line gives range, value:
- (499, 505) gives 74.3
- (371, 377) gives 96.2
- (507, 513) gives 60.8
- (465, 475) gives 36.3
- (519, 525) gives 80.9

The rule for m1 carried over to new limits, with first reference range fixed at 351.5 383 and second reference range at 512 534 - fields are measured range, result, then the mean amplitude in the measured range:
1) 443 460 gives 5.6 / 57.9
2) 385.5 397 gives 0.1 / 92.1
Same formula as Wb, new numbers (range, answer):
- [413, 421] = 83.1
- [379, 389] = 96.3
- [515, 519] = 69.5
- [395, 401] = 89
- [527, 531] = 85.5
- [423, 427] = 84.2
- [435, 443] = 84.9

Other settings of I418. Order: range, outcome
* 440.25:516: 59.7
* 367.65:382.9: 95.1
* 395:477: 69.6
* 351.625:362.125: 94.2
